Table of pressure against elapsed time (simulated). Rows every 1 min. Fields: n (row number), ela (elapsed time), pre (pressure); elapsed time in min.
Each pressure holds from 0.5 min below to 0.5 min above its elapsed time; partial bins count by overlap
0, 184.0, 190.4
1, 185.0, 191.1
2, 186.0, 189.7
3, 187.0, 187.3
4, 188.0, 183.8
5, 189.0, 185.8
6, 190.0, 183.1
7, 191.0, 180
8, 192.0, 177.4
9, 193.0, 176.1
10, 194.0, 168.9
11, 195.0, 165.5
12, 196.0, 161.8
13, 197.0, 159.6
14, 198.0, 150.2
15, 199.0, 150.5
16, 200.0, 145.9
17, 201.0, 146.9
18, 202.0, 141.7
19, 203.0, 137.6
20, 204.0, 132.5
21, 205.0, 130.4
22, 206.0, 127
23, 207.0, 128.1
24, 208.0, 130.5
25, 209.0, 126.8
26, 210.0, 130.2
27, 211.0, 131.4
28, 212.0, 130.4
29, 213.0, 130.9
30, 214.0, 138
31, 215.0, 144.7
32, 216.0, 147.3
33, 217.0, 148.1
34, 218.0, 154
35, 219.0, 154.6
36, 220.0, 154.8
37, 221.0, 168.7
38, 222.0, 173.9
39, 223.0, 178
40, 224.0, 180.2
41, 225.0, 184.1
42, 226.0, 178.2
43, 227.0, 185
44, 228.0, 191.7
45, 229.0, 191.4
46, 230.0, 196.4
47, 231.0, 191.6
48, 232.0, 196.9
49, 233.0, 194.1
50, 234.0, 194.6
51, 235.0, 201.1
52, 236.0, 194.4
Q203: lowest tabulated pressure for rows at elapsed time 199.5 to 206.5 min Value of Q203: 127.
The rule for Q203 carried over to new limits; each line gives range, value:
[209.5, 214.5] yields 130.2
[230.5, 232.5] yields 191.6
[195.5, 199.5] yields 150.2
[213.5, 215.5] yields 138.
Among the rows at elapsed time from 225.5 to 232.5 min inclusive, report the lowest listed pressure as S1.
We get 178.2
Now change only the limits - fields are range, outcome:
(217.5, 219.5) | 154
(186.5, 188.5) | 183.8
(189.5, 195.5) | 165.5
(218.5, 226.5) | 154.6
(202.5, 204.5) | 132.5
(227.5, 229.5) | 191.4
